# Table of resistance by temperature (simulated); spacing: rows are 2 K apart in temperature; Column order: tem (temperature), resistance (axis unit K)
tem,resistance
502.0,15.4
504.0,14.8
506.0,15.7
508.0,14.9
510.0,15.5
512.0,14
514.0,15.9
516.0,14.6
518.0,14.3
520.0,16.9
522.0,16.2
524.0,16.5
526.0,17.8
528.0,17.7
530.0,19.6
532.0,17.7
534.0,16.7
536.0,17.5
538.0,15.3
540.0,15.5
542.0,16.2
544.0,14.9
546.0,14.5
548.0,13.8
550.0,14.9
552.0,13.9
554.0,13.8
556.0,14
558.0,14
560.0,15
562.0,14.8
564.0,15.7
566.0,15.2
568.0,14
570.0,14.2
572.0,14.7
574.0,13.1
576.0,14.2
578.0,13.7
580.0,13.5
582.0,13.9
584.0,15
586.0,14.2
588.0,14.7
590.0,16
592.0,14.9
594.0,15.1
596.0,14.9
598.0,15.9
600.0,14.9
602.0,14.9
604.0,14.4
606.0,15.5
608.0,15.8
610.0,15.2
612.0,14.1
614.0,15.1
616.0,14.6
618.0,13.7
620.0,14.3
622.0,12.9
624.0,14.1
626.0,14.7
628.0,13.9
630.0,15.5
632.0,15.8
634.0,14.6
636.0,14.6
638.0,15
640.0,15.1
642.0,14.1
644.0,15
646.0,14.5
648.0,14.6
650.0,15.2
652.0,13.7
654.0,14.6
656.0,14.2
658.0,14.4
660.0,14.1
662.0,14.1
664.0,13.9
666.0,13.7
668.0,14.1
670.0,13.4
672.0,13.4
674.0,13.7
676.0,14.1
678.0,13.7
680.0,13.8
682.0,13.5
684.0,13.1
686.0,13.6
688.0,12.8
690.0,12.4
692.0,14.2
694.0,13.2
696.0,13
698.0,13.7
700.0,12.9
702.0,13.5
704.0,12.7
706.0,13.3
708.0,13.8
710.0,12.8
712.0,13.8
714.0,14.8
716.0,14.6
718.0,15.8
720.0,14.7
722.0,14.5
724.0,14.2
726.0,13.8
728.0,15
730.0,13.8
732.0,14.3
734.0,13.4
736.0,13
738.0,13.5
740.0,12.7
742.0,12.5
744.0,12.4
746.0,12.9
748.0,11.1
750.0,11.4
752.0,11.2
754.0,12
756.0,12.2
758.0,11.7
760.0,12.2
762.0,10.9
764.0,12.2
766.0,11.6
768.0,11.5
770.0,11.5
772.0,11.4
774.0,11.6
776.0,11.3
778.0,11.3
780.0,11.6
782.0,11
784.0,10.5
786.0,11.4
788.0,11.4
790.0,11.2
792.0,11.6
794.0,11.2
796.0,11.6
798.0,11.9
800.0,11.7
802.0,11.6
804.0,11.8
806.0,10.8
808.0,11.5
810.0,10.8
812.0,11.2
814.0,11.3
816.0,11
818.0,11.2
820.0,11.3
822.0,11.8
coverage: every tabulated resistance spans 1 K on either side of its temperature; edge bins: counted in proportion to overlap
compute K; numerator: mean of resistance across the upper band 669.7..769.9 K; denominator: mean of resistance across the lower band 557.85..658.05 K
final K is 0.90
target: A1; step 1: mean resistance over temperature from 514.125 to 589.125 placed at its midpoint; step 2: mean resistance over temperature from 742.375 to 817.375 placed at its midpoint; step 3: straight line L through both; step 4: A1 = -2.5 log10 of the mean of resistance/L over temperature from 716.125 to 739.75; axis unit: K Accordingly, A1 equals -0.148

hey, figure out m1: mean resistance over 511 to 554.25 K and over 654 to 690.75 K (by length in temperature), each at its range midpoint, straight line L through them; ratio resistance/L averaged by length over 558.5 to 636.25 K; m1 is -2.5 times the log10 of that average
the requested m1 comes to 0.02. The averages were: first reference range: 15.9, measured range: 14.6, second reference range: 13.7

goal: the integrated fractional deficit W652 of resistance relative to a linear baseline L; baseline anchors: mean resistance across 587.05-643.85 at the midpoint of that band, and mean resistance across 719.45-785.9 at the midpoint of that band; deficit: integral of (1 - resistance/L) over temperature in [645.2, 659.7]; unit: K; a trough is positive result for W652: -0.3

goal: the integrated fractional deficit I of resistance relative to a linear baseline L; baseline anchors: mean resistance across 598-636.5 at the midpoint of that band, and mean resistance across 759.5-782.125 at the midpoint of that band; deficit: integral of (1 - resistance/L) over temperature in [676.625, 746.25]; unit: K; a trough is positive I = -4.77 K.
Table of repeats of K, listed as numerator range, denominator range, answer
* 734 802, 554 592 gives 0.81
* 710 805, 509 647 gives 0.83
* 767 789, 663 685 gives 0.83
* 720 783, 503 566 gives 0.80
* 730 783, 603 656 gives 0.82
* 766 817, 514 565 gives 0.72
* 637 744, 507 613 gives 0.91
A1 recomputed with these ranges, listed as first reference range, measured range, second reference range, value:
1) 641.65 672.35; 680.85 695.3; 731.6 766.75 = 0.02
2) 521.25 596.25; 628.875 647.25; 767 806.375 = -0.08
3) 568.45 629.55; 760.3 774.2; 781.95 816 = 0.03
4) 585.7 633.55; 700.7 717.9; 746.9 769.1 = -0.09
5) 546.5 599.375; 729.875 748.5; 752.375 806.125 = -0.08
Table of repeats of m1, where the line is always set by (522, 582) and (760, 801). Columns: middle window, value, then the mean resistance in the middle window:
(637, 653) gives -0.073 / 14.7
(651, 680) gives -0.046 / 13.9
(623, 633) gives -0.062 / 14.8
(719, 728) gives -0.162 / 14.4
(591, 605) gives -0.038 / 15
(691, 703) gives -0.048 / 13.4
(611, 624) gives 0.003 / 14.1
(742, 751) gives 0.000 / 12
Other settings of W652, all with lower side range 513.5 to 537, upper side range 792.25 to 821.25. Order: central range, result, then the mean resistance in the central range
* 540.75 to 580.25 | 4.1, 14.4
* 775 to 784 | 0.5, 11.2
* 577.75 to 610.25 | 1.2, 14.9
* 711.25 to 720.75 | -1.2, 14.8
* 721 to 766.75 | -0.5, 12.7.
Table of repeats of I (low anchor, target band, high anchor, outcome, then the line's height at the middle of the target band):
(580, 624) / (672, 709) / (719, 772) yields 0.2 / 13.5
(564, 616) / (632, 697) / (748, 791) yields -3.1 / 13.4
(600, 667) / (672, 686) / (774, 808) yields 0.0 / 13.6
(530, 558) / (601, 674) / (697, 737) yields 0.7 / 14.6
